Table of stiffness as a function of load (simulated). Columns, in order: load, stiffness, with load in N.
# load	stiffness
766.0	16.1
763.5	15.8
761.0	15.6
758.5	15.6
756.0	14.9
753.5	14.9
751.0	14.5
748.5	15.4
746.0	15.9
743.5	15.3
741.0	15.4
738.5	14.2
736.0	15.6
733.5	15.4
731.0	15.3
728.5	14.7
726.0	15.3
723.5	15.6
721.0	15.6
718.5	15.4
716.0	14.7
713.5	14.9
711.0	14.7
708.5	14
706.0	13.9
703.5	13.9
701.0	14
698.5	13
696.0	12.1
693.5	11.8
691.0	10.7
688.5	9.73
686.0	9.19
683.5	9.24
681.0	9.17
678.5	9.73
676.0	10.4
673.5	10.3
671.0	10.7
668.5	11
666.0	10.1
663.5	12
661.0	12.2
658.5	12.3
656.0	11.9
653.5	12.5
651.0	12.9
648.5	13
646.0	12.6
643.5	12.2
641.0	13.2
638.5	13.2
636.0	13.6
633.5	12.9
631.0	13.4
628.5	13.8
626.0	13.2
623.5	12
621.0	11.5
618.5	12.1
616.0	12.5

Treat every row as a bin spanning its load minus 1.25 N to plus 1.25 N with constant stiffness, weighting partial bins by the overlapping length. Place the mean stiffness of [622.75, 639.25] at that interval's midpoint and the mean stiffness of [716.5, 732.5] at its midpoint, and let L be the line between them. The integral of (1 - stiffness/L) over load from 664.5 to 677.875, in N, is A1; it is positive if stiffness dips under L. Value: 3.4 N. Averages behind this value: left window 13.2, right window 15.3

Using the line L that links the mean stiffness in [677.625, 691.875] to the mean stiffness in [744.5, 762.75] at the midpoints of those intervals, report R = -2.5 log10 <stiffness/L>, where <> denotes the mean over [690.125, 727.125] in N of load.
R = -0.206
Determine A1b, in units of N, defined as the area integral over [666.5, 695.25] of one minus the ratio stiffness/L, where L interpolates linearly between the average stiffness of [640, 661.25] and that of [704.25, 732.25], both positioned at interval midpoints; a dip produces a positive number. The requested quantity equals 7.2 N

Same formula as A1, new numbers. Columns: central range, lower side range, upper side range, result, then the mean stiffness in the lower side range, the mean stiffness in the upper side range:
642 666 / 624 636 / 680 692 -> -1.2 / 13.3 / 9.59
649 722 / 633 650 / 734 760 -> 9.3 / 13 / 15.2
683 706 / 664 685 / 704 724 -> 1.5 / 10.1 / 14.8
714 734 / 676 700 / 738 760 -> -3.0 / 10.5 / 15.2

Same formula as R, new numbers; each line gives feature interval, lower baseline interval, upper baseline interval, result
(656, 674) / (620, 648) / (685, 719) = 0.145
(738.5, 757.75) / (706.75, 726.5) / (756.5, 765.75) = 0.023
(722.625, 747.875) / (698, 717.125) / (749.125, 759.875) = -0.044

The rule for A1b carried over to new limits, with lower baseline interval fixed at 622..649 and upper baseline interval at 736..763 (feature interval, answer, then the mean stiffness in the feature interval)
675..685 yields 3.1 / 9.6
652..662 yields 0.9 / 12.2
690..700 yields 1.5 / 12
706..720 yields -0.2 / 14.7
